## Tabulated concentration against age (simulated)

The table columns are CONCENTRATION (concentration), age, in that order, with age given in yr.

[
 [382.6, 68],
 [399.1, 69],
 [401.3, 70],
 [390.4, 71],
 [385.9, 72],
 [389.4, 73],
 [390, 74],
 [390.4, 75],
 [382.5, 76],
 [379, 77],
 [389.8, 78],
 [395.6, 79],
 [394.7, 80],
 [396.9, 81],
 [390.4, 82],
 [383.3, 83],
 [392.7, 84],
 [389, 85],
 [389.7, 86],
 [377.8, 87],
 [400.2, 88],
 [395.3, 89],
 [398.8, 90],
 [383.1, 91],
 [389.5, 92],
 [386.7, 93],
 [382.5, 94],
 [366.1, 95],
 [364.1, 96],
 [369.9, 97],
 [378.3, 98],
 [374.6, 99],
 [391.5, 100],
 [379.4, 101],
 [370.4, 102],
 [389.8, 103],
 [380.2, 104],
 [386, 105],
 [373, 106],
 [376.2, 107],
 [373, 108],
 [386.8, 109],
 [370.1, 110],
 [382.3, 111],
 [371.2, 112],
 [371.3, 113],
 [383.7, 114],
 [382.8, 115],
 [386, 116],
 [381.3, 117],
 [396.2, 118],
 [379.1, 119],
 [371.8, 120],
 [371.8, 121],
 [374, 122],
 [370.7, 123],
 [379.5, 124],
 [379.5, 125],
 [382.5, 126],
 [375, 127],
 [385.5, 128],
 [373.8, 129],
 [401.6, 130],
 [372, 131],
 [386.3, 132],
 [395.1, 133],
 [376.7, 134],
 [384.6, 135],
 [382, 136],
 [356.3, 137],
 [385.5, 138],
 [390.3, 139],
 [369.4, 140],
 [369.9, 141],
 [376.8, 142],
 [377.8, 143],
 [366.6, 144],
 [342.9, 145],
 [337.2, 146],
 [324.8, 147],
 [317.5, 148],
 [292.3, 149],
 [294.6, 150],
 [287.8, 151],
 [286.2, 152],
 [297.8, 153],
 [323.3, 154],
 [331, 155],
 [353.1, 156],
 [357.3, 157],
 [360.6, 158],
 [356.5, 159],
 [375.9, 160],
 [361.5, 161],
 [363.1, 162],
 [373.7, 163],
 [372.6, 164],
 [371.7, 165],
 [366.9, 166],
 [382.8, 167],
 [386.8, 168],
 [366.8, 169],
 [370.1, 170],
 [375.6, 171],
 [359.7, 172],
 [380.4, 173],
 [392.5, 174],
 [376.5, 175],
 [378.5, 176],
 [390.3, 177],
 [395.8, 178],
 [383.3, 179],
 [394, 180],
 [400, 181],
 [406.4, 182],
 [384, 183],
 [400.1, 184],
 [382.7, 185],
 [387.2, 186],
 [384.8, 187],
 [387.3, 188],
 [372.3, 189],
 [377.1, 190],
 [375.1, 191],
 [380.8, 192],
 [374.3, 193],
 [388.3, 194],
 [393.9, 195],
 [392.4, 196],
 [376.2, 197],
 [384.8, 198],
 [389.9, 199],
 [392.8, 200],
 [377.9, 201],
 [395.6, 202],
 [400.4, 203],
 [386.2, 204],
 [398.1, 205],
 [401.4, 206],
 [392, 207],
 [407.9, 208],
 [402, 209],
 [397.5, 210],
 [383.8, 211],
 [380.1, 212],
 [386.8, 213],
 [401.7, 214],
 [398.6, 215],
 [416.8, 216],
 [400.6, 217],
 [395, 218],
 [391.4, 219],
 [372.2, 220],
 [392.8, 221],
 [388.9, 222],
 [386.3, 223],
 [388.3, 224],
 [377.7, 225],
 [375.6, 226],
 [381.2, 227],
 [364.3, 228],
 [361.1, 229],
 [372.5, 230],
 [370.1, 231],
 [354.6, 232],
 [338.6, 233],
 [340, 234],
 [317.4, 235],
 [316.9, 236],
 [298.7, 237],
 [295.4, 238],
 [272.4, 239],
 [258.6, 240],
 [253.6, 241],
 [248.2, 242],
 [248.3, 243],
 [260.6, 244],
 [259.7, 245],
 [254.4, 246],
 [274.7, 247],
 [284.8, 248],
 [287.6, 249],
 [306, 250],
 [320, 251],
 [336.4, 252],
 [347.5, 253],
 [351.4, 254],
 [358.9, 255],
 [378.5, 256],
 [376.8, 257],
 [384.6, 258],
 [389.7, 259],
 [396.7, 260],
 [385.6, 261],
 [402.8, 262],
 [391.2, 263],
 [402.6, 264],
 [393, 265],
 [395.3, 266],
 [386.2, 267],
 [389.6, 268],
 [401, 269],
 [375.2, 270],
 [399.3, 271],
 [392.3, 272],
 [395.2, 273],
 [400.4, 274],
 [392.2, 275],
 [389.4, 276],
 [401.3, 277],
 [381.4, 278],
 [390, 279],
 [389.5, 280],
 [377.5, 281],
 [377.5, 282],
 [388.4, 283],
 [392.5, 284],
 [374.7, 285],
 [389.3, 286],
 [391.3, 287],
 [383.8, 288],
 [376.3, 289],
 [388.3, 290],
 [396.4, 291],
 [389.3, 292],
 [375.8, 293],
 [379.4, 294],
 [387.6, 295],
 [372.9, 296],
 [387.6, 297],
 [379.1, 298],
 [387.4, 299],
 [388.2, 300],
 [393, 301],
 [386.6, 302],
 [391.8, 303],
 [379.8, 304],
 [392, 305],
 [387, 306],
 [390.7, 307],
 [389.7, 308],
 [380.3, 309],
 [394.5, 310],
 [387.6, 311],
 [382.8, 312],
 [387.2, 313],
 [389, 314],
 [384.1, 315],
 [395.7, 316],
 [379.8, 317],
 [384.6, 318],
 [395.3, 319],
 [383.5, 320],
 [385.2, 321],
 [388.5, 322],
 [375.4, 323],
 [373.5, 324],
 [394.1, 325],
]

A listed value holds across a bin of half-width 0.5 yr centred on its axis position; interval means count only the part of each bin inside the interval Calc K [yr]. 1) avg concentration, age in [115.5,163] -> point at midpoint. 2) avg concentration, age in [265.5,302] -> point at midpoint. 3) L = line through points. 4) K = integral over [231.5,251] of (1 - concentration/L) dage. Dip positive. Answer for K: 4.7 yr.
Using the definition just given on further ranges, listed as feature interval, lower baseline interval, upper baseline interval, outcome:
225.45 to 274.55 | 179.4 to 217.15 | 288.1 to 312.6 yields 5.6 yr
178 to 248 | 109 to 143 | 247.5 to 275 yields 2.0 yr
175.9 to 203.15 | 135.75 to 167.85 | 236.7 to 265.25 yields -3.8 yr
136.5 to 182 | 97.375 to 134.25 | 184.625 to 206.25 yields 2.8 yr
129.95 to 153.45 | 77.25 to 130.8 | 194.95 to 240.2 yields 1.7 yr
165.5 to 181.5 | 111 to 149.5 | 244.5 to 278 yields -0.5 yr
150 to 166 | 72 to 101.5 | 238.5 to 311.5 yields 1.4 yr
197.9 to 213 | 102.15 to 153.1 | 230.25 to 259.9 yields -2.7 yr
